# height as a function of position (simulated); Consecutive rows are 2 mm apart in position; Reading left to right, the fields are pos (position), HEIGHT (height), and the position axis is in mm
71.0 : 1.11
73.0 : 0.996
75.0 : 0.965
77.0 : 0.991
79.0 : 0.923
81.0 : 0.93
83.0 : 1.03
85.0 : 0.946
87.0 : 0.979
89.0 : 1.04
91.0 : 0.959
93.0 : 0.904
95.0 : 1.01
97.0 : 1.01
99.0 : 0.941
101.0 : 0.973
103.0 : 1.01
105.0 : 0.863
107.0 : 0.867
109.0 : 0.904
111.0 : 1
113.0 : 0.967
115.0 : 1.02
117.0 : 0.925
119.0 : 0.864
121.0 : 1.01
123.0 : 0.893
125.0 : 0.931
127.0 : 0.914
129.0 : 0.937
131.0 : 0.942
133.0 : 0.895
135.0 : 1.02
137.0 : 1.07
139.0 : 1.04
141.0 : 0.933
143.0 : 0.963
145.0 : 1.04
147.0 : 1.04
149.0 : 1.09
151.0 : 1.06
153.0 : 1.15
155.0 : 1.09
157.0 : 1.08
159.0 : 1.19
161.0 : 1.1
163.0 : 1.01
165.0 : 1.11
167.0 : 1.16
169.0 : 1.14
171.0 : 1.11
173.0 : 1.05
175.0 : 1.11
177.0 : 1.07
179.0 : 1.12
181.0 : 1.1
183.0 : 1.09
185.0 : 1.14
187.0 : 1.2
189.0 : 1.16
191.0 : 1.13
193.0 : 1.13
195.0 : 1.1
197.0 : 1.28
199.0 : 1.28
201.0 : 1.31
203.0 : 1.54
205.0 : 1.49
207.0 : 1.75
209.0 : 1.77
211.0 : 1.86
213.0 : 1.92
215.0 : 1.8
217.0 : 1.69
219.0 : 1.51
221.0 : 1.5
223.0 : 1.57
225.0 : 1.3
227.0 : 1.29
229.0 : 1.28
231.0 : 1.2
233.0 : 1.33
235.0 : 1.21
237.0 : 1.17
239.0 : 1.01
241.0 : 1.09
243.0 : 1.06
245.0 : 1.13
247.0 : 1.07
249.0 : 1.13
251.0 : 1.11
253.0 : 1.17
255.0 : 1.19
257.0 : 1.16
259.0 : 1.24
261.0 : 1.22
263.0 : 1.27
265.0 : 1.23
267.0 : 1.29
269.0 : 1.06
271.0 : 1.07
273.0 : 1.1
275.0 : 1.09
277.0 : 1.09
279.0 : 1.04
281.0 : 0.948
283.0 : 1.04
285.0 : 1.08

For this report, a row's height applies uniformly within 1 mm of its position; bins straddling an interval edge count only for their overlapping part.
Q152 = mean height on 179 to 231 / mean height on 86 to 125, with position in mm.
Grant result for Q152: 1.47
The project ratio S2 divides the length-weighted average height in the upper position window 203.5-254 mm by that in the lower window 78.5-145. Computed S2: 1.44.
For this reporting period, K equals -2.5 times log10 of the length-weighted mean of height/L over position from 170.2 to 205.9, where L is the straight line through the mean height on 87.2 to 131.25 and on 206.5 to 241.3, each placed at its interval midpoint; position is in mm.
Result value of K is 0.100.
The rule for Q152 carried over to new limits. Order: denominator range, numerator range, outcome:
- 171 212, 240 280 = 0.89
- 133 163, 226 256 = 1.10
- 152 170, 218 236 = 1.22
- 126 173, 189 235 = 1.38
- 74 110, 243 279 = 1.20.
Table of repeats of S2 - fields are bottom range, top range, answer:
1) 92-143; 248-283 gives 1.19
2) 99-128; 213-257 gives 1.37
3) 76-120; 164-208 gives 1.26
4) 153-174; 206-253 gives 1.24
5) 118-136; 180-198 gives 1.23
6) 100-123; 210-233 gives 1.62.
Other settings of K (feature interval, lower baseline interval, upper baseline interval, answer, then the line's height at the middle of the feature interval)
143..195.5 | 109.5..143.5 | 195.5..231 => 0.12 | 1.24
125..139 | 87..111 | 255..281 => 0.03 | 0.993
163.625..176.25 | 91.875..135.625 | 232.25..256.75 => -0.08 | 1.03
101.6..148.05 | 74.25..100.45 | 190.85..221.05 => 0.19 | 1.14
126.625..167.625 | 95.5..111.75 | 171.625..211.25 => 0.07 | 1.11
